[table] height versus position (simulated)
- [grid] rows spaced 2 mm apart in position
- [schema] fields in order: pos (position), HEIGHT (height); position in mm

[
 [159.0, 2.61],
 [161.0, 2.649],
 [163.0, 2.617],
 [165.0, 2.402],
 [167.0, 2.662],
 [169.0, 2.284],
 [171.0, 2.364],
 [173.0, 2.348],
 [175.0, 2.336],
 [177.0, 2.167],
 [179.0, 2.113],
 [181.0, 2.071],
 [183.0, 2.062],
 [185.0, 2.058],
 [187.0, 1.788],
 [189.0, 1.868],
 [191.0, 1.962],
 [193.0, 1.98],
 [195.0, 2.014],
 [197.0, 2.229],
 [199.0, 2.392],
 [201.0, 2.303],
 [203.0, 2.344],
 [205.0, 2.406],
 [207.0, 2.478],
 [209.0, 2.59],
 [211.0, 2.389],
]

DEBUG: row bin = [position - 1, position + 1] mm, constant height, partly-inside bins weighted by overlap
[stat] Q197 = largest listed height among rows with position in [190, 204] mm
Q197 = 2.392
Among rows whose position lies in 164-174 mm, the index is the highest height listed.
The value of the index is 2.662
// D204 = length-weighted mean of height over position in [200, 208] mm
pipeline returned 2.38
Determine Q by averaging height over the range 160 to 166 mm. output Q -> 2.56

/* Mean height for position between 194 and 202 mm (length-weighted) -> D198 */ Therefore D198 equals 2.23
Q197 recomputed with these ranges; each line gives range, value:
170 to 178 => 2.364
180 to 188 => 2.071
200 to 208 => 2.478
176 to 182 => 2.167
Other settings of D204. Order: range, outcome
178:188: 2.02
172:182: 2.21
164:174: 2.41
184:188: 1.92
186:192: 1.87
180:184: 2.07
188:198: 2.01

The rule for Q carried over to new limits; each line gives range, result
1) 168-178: 2.3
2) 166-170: 2.47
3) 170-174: 2.36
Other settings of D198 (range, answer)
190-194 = 1.97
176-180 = 2.14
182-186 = 2.06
